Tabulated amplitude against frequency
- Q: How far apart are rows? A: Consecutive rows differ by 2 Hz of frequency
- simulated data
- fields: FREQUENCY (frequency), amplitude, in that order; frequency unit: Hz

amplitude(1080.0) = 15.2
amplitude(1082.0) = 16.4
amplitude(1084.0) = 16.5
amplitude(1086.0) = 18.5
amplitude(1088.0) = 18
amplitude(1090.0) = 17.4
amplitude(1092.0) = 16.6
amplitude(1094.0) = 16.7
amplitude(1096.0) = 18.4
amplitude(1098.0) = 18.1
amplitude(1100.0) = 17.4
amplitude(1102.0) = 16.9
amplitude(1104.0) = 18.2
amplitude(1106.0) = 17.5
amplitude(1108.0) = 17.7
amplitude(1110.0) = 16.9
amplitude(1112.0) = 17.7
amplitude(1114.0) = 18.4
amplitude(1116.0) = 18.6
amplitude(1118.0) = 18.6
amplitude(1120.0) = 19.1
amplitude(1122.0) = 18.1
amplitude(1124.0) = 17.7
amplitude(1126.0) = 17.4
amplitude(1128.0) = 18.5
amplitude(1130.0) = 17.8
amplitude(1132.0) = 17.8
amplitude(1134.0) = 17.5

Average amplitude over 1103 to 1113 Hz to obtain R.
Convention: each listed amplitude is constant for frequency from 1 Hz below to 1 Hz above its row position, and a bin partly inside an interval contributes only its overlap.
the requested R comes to 17.6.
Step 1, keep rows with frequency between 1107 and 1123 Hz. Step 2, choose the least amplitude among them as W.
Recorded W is 16.9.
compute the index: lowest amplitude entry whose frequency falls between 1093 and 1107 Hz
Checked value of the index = 16.7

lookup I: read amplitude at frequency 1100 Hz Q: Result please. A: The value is 17.4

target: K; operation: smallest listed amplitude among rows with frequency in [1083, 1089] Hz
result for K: 16.5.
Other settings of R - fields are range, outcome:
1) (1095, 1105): 17.8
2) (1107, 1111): 17.3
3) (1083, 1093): 17.4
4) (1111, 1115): 18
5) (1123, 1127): 17.5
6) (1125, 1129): 17.9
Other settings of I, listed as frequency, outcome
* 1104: 18.2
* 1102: 16.9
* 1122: 18.1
